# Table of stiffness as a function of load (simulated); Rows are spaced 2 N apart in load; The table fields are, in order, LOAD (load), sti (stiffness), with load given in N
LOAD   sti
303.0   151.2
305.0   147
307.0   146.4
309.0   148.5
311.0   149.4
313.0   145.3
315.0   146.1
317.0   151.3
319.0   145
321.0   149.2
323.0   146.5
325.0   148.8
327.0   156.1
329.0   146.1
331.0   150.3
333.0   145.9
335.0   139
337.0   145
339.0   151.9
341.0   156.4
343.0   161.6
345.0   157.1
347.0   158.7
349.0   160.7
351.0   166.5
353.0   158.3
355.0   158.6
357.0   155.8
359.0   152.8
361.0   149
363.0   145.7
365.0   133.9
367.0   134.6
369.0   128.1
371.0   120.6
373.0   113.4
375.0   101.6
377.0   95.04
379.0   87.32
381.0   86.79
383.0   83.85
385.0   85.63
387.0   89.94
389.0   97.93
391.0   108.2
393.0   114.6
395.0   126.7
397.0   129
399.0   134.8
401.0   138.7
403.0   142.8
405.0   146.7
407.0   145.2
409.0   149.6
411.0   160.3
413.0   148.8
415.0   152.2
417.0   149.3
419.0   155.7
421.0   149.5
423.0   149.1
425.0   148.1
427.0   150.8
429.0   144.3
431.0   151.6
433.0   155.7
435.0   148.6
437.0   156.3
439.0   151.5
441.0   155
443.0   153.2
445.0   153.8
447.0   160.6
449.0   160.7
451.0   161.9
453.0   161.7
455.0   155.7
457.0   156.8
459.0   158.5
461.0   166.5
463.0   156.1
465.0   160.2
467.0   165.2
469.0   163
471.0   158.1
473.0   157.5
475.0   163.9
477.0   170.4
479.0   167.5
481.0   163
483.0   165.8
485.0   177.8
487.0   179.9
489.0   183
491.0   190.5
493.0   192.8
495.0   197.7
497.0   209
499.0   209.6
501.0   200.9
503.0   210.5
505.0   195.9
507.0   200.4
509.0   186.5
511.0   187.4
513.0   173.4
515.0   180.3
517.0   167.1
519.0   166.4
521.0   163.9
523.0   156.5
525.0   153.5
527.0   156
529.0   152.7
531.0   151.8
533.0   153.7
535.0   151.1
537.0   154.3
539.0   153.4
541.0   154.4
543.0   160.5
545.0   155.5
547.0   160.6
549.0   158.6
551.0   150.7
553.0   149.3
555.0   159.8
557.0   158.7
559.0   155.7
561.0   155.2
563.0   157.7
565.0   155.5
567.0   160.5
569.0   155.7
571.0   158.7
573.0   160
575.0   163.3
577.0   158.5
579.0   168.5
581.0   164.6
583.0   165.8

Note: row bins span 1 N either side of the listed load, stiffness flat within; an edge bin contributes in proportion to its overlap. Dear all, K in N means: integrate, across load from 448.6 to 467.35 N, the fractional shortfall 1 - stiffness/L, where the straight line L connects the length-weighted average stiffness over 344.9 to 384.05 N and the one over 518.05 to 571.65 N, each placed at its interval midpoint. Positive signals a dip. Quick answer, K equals -2.0 N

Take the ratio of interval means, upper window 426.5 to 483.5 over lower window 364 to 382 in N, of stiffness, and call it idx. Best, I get 1.42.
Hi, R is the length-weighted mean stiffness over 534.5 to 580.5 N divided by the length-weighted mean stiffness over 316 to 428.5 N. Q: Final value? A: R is 1.14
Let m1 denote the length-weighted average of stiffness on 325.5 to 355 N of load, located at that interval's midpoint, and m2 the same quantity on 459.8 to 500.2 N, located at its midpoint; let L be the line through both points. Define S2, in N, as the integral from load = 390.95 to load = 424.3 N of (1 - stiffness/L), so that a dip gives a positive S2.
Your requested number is 4.4 N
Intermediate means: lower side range 154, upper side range 175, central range 142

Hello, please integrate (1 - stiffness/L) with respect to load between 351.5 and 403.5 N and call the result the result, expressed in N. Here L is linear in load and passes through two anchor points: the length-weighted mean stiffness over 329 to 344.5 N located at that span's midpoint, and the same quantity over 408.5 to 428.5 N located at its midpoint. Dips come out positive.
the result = 9.77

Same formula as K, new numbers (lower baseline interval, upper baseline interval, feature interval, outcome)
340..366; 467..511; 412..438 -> 2.9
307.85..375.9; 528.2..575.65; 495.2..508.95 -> -4.4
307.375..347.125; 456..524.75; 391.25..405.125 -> 2.6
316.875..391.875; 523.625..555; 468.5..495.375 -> -4.5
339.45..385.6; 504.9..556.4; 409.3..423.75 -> -0.9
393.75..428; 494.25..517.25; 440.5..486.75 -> 2.8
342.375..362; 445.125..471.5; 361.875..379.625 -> 4.4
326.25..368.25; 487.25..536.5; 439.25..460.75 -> 1.3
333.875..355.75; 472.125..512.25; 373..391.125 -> 7.8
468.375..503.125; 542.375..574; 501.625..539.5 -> 0.0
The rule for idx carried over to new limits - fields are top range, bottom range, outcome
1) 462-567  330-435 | 1.23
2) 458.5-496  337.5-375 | 1.16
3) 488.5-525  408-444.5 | 1.23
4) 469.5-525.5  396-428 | 1.22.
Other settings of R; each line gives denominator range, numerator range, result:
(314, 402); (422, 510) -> 1.26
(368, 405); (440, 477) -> 1.43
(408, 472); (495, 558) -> 1.09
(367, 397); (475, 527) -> 1.73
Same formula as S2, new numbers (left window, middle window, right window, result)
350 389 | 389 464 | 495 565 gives -4.9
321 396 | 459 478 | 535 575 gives -2.1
